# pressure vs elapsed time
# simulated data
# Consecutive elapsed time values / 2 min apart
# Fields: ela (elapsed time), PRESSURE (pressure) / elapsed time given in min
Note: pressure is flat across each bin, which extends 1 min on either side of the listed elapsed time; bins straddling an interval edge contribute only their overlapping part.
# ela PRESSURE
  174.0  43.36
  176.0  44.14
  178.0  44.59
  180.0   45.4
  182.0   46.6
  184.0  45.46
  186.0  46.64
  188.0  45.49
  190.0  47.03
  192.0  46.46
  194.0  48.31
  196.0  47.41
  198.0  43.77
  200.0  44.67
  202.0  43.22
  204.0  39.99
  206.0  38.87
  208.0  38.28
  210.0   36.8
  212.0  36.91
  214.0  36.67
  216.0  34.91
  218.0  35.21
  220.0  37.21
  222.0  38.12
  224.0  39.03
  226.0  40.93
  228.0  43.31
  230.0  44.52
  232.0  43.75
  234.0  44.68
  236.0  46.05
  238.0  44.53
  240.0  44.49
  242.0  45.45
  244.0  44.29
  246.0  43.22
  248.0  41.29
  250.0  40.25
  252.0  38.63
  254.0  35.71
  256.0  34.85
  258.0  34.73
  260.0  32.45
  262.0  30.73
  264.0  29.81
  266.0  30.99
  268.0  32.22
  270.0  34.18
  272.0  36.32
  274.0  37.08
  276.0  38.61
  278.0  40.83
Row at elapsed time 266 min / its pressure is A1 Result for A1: 30.99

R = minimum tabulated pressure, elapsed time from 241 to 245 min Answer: 44.29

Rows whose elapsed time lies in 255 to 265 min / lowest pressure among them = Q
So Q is 29.81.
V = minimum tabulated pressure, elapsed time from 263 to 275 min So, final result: 29.81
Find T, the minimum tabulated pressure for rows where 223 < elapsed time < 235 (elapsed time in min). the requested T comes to 39.03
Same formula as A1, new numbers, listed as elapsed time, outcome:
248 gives 41.29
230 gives 44.52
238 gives 44.53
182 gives 46.6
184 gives 45.46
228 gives 43.31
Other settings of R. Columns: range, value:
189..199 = 43.77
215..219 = 34.91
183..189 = 45.46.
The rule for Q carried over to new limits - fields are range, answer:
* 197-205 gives 39.99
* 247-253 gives 38.63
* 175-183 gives 44.14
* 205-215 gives 36.67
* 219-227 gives 37.21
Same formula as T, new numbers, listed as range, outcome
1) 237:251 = 40.25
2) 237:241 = 44.49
